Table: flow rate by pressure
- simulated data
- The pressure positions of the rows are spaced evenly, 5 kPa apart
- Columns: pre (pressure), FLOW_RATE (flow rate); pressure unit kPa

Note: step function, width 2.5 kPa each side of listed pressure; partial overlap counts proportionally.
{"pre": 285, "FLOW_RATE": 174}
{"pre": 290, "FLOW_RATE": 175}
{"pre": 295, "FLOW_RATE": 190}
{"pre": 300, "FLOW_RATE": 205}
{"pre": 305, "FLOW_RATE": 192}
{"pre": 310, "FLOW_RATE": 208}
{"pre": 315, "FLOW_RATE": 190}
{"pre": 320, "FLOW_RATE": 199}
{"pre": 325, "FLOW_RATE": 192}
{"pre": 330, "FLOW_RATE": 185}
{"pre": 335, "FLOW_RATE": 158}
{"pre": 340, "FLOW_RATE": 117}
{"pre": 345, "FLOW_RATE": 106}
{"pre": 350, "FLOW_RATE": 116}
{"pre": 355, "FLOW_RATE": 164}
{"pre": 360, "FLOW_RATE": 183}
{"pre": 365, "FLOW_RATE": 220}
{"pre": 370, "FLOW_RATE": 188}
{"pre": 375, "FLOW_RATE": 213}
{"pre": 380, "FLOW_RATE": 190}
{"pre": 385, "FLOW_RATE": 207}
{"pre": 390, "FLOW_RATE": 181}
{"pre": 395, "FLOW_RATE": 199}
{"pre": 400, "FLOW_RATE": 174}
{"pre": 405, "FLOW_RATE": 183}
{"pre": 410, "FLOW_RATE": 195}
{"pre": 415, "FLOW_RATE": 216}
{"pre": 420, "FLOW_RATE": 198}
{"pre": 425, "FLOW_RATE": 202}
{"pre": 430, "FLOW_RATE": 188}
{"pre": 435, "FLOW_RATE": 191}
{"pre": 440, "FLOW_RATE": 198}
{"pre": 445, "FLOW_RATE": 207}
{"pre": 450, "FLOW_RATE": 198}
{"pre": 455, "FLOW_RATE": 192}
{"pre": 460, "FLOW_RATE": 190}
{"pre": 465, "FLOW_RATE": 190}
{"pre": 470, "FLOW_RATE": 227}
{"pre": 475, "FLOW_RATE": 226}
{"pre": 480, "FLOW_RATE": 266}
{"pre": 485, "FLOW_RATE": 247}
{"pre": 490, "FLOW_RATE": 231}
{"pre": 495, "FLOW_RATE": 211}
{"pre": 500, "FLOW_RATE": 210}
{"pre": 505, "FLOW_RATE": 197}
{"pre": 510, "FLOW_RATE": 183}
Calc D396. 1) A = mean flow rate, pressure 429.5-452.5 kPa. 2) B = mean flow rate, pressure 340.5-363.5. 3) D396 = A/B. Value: 1.4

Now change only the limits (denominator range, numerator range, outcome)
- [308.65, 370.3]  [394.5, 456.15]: 1.15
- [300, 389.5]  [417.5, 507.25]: 1.17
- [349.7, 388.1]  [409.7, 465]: 1.04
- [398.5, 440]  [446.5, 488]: 1.12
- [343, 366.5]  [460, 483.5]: 1.43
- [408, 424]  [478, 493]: 1.21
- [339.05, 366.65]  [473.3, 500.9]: 1.55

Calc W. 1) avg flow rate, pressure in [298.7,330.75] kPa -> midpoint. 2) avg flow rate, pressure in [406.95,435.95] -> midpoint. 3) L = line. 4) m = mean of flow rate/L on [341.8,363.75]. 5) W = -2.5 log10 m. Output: 0.33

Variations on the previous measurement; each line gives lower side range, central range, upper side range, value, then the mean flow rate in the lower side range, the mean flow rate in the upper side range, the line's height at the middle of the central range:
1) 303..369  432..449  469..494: 0.11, 172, 238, 220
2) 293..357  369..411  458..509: -0.01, 171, 219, 190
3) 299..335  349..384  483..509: 0.08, 193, 217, 199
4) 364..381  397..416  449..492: 0.10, 202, 219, 208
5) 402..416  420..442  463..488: 0.07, 195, 232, 207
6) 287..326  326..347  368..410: 0.30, 194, 192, 193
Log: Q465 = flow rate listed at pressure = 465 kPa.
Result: 190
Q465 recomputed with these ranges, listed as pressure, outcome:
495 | 211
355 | 164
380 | 190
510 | 183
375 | 213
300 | 205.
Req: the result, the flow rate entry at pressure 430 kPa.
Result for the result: 188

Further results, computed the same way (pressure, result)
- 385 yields 207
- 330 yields 185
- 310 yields 208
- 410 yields 195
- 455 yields 192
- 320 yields 199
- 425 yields 202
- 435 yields 191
